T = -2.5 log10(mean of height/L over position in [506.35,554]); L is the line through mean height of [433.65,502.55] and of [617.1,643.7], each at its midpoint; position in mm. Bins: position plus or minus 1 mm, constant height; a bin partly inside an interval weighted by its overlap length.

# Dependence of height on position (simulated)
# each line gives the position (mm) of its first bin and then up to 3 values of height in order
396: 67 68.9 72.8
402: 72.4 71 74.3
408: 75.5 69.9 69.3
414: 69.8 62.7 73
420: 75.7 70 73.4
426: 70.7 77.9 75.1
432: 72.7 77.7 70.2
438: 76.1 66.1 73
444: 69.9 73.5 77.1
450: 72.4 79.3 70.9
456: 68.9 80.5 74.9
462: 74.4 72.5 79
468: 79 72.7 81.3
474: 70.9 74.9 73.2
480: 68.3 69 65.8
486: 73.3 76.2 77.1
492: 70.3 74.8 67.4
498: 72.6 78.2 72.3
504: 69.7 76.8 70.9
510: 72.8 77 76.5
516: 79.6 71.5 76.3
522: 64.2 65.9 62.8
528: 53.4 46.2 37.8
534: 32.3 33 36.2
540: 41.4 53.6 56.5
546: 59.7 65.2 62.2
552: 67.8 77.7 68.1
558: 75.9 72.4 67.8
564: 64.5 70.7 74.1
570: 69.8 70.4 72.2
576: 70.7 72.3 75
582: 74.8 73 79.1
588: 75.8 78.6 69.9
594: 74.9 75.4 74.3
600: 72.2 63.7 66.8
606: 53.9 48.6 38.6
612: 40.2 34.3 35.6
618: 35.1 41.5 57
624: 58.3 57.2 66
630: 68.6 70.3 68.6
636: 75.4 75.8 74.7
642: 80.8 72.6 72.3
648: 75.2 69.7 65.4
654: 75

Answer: 0.169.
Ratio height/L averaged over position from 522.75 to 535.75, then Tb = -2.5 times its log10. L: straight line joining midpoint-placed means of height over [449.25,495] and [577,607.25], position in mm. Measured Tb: 0.43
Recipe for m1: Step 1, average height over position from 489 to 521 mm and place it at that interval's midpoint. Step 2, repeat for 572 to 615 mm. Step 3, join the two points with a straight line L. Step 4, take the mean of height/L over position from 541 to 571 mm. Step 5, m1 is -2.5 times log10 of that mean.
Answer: 0.036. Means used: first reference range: 74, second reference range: 66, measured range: 67.1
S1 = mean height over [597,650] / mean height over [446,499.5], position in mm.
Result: 0.8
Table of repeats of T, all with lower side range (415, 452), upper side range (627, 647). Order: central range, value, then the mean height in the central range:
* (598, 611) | 0.23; 58.6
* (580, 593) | -0.04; 75.2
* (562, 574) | 0.04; 69.9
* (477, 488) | 0.03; 70.5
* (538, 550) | 0.32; 54.3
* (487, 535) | 0.08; 67.6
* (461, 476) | -0.04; 75.6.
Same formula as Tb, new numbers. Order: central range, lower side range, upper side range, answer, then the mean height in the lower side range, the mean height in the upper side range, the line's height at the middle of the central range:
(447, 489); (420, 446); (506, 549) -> -0.10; 72.9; 59.1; 67.8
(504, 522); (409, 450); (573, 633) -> -0.10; 72.2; 62.5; 67.5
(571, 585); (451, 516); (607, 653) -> -0.12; 73.9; 60.1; 65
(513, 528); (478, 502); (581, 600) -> 0.05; 72.1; 74.9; 73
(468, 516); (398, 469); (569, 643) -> -0.05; 73.1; 64.6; 70.2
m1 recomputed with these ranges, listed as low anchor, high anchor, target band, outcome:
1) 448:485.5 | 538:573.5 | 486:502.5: -0.04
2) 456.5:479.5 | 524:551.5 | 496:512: -0.17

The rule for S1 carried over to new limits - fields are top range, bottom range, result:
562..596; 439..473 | 0.98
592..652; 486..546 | 0.98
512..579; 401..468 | 0.86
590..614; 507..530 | 0.89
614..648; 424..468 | 0.85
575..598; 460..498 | 1.02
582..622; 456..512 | 0.81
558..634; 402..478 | 0.87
